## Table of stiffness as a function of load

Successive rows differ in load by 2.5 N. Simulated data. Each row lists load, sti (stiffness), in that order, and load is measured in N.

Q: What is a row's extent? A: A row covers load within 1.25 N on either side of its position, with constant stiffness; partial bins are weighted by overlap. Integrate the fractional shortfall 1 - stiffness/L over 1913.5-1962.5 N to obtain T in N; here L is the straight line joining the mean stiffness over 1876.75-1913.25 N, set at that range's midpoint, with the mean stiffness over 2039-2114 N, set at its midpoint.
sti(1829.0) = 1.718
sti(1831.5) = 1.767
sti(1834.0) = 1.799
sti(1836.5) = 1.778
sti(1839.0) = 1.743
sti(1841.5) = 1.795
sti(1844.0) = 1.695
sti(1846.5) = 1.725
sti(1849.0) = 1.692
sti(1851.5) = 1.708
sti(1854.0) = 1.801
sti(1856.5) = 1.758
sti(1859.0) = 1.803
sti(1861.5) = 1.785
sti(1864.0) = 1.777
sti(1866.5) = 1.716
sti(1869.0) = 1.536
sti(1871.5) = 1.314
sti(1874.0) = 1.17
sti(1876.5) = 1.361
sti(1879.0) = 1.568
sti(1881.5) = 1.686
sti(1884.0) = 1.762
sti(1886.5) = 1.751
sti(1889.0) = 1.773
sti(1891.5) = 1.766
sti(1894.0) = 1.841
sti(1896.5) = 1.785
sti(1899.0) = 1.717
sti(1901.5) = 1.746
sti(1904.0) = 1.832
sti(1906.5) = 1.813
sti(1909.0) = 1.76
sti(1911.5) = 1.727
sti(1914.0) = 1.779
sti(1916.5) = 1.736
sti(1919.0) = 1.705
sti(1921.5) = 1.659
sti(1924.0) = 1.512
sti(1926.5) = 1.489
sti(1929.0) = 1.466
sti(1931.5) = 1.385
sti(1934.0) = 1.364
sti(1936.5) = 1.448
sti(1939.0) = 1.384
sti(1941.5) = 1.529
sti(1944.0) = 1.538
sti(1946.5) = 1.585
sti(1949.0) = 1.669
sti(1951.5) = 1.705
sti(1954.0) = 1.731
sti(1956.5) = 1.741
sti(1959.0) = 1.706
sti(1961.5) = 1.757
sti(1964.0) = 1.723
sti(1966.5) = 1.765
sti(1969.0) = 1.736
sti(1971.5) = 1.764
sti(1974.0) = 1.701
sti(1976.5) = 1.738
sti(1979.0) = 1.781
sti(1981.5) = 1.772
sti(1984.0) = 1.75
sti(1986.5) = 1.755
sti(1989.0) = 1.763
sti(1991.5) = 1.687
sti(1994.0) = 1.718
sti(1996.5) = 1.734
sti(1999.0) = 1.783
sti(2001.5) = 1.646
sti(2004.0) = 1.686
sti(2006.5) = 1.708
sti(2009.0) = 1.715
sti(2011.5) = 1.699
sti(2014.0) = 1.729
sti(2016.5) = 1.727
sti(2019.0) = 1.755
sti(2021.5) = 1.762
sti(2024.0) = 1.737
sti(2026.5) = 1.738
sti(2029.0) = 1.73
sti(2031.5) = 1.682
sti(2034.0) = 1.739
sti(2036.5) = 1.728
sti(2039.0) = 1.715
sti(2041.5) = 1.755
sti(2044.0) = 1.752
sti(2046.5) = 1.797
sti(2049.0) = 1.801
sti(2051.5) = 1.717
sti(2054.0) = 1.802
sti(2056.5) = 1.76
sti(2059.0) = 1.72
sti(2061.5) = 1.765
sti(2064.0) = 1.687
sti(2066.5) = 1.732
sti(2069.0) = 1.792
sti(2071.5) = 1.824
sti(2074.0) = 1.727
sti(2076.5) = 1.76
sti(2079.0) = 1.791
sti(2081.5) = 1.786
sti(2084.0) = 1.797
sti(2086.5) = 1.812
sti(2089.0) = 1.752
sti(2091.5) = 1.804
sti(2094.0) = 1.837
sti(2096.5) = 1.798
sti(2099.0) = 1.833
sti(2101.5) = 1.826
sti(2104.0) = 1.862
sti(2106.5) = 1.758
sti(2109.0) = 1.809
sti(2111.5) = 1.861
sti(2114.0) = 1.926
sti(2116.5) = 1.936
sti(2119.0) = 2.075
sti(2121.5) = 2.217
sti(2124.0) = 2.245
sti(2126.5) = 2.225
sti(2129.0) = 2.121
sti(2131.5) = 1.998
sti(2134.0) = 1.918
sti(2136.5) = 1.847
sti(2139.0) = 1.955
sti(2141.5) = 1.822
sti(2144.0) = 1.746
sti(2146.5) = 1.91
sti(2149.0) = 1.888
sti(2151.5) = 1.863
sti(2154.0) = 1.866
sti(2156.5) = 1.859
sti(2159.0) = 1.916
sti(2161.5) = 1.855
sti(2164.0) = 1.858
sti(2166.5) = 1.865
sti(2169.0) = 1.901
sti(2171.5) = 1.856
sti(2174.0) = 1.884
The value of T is 4.5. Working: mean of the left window 1.74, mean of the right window 1.78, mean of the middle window 1.59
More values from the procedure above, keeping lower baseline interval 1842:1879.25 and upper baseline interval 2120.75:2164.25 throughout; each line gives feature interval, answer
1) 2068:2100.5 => 1.6 N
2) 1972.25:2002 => 0.6 N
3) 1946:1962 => 0.3 N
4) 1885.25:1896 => -0.8 N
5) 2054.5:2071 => 1.0 N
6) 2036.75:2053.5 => 0.8 N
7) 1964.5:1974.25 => 0.1 N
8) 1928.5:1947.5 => 2.9 N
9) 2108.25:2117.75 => 0.1 N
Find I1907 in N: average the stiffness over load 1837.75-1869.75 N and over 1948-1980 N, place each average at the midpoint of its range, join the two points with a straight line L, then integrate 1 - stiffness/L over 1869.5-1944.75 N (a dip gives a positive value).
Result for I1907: 5.3 N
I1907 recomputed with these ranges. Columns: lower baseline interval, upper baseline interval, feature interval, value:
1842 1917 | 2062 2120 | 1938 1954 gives 1.4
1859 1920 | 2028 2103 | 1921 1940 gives 2.8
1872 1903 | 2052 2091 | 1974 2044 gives -0.1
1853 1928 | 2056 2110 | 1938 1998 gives 0.8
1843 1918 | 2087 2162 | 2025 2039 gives 0.8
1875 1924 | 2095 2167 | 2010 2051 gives 2.0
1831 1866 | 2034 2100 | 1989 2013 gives 0.7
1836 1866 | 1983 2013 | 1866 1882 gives 2.7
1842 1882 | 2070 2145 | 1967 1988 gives 0.0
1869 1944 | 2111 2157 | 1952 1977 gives -0.5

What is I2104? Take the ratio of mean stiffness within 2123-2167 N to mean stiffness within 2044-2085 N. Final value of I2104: 1.1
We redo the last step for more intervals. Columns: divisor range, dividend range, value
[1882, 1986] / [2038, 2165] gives 1.10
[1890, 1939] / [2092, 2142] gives 1.18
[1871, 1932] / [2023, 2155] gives 1.11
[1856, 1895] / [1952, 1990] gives 1.06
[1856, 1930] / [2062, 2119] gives 1.08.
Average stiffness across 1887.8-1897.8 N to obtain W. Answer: 1.79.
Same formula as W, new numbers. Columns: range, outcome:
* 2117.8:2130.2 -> 2.18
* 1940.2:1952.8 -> 1.6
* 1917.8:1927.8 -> 1.59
